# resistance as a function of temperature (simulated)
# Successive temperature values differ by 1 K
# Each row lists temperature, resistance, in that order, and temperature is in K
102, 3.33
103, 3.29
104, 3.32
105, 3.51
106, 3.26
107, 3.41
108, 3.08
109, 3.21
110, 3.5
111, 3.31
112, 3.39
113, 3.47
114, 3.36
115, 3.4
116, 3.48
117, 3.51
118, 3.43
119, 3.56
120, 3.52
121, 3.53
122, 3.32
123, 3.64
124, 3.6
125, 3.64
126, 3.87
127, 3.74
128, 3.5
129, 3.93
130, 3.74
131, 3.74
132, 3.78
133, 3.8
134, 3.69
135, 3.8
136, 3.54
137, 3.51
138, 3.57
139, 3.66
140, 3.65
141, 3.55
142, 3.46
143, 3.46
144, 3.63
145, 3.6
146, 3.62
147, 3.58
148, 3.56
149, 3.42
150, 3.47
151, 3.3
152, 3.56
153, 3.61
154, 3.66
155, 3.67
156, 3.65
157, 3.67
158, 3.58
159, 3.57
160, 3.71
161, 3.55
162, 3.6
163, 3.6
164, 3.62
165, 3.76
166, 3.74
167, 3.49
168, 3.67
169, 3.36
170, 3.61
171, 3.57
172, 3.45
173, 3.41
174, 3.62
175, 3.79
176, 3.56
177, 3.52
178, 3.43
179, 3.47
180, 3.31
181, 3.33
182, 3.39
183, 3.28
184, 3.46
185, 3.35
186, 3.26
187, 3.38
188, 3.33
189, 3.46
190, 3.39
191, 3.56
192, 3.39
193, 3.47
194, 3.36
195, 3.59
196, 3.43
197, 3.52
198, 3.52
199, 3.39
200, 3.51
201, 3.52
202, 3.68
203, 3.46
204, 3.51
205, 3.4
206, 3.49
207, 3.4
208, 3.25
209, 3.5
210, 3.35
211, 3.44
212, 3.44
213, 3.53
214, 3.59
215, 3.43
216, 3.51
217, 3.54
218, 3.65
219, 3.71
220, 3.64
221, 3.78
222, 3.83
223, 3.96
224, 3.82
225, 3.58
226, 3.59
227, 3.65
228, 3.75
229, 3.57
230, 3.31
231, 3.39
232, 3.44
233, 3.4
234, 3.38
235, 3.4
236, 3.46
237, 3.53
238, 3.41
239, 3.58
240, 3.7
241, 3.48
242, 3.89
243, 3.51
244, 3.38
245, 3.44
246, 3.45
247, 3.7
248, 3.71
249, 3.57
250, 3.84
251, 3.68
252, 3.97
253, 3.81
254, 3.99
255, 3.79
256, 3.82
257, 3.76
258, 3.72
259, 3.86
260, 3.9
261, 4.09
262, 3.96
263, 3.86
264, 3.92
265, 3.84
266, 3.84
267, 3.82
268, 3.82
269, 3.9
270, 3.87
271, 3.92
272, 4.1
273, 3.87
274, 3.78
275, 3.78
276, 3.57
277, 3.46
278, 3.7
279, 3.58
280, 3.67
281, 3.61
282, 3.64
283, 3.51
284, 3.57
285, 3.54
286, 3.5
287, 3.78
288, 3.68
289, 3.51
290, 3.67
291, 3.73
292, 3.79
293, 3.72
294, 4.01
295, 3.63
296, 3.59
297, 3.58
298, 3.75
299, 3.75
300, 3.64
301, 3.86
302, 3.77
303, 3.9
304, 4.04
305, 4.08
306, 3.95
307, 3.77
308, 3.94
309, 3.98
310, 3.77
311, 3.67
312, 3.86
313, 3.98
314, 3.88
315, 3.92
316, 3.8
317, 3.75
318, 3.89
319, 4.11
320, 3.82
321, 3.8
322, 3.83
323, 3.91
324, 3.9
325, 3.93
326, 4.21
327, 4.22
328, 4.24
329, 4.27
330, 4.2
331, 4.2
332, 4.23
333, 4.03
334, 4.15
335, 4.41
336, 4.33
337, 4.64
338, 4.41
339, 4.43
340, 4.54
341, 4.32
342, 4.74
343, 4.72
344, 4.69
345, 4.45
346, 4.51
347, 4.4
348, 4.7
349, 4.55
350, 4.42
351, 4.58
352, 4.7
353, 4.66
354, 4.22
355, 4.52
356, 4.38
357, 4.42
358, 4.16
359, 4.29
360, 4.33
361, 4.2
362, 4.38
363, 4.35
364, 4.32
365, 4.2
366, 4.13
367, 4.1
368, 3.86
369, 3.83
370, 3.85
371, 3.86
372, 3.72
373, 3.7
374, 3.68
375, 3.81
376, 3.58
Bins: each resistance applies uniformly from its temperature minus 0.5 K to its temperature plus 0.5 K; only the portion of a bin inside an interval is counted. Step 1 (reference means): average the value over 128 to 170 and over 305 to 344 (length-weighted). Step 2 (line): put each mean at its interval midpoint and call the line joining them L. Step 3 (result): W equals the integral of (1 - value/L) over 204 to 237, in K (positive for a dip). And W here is 2.39 K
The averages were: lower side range 3.61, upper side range 4.11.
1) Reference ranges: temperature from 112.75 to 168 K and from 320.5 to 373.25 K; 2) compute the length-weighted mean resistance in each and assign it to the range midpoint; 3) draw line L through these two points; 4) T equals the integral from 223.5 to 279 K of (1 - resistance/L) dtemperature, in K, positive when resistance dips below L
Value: 3.68 K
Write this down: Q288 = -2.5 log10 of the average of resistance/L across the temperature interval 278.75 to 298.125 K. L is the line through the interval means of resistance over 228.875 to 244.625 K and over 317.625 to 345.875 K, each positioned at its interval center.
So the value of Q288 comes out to 0.071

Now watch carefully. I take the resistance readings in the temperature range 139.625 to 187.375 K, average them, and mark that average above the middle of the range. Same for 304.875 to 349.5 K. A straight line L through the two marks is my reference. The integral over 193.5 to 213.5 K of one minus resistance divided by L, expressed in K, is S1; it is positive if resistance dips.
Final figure 1.2 K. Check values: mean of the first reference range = 3.53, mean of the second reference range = 4.16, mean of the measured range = 3.46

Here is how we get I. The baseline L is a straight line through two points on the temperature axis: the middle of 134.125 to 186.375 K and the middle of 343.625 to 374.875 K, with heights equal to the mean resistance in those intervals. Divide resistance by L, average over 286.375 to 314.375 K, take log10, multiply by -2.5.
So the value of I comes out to 0.07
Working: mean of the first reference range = 3.55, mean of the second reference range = 4.26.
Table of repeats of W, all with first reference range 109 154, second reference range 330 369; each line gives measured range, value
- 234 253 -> 1.9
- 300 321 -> 1.7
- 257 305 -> 4.2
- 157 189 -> 1.8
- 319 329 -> 0.6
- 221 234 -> 1.0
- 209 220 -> 1.0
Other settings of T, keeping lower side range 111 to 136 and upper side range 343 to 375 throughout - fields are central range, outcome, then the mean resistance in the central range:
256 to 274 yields 0.5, 3.88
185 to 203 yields 1.6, 3.45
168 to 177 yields 0.4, 3.55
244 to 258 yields 0.8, 3.72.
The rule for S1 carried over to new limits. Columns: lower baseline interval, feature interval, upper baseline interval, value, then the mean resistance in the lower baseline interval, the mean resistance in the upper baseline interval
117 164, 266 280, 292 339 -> 0.35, 3.6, 3.97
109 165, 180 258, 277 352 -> 4.79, 3.58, 4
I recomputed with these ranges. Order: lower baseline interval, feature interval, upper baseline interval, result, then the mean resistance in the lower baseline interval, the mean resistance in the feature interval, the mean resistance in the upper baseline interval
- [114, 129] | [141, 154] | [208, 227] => 0.012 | 3.56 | 3.53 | 3.6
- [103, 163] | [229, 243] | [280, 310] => 0.054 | 3.55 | 3.49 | 3.74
